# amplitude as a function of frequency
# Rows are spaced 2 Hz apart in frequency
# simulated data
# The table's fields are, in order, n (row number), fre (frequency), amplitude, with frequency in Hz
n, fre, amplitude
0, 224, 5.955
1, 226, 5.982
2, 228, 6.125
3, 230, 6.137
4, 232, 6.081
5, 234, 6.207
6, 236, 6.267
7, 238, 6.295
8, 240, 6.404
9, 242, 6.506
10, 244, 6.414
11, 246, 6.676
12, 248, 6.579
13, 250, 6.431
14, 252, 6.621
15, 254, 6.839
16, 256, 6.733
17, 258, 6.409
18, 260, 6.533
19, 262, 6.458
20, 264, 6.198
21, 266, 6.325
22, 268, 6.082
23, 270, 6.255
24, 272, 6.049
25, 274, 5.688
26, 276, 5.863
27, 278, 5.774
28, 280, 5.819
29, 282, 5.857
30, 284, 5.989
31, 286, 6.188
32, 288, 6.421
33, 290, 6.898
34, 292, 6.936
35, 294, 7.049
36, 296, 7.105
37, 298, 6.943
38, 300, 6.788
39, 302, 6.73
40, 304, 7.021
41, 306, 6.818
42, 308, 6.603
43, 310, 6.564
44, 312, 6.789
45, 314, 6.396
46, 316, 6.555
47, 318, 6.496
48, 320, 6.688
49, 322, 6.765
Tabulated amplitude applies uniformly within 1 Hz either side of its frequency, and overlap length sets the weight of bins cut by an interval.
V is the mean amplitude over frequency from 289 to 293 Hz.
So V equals 6.92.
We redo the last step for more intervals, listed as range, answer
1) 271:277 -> 5.87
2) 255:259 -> 6.57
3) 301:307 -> 6.86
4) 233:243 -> 6.34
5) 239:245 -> 6.44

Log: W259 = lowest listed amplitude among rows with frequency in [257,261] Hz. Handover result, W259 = 6.409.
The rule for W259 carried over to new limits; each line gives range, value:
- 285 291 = 6.188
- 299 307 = 6.73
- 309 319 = 6.396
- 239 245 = 6.404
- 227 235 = 6.081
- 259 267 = 6.198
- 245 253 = 6.431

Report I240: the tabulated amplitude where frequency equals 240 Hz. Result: 6.404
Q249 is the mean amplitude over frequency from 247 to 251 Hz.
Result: 6.5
